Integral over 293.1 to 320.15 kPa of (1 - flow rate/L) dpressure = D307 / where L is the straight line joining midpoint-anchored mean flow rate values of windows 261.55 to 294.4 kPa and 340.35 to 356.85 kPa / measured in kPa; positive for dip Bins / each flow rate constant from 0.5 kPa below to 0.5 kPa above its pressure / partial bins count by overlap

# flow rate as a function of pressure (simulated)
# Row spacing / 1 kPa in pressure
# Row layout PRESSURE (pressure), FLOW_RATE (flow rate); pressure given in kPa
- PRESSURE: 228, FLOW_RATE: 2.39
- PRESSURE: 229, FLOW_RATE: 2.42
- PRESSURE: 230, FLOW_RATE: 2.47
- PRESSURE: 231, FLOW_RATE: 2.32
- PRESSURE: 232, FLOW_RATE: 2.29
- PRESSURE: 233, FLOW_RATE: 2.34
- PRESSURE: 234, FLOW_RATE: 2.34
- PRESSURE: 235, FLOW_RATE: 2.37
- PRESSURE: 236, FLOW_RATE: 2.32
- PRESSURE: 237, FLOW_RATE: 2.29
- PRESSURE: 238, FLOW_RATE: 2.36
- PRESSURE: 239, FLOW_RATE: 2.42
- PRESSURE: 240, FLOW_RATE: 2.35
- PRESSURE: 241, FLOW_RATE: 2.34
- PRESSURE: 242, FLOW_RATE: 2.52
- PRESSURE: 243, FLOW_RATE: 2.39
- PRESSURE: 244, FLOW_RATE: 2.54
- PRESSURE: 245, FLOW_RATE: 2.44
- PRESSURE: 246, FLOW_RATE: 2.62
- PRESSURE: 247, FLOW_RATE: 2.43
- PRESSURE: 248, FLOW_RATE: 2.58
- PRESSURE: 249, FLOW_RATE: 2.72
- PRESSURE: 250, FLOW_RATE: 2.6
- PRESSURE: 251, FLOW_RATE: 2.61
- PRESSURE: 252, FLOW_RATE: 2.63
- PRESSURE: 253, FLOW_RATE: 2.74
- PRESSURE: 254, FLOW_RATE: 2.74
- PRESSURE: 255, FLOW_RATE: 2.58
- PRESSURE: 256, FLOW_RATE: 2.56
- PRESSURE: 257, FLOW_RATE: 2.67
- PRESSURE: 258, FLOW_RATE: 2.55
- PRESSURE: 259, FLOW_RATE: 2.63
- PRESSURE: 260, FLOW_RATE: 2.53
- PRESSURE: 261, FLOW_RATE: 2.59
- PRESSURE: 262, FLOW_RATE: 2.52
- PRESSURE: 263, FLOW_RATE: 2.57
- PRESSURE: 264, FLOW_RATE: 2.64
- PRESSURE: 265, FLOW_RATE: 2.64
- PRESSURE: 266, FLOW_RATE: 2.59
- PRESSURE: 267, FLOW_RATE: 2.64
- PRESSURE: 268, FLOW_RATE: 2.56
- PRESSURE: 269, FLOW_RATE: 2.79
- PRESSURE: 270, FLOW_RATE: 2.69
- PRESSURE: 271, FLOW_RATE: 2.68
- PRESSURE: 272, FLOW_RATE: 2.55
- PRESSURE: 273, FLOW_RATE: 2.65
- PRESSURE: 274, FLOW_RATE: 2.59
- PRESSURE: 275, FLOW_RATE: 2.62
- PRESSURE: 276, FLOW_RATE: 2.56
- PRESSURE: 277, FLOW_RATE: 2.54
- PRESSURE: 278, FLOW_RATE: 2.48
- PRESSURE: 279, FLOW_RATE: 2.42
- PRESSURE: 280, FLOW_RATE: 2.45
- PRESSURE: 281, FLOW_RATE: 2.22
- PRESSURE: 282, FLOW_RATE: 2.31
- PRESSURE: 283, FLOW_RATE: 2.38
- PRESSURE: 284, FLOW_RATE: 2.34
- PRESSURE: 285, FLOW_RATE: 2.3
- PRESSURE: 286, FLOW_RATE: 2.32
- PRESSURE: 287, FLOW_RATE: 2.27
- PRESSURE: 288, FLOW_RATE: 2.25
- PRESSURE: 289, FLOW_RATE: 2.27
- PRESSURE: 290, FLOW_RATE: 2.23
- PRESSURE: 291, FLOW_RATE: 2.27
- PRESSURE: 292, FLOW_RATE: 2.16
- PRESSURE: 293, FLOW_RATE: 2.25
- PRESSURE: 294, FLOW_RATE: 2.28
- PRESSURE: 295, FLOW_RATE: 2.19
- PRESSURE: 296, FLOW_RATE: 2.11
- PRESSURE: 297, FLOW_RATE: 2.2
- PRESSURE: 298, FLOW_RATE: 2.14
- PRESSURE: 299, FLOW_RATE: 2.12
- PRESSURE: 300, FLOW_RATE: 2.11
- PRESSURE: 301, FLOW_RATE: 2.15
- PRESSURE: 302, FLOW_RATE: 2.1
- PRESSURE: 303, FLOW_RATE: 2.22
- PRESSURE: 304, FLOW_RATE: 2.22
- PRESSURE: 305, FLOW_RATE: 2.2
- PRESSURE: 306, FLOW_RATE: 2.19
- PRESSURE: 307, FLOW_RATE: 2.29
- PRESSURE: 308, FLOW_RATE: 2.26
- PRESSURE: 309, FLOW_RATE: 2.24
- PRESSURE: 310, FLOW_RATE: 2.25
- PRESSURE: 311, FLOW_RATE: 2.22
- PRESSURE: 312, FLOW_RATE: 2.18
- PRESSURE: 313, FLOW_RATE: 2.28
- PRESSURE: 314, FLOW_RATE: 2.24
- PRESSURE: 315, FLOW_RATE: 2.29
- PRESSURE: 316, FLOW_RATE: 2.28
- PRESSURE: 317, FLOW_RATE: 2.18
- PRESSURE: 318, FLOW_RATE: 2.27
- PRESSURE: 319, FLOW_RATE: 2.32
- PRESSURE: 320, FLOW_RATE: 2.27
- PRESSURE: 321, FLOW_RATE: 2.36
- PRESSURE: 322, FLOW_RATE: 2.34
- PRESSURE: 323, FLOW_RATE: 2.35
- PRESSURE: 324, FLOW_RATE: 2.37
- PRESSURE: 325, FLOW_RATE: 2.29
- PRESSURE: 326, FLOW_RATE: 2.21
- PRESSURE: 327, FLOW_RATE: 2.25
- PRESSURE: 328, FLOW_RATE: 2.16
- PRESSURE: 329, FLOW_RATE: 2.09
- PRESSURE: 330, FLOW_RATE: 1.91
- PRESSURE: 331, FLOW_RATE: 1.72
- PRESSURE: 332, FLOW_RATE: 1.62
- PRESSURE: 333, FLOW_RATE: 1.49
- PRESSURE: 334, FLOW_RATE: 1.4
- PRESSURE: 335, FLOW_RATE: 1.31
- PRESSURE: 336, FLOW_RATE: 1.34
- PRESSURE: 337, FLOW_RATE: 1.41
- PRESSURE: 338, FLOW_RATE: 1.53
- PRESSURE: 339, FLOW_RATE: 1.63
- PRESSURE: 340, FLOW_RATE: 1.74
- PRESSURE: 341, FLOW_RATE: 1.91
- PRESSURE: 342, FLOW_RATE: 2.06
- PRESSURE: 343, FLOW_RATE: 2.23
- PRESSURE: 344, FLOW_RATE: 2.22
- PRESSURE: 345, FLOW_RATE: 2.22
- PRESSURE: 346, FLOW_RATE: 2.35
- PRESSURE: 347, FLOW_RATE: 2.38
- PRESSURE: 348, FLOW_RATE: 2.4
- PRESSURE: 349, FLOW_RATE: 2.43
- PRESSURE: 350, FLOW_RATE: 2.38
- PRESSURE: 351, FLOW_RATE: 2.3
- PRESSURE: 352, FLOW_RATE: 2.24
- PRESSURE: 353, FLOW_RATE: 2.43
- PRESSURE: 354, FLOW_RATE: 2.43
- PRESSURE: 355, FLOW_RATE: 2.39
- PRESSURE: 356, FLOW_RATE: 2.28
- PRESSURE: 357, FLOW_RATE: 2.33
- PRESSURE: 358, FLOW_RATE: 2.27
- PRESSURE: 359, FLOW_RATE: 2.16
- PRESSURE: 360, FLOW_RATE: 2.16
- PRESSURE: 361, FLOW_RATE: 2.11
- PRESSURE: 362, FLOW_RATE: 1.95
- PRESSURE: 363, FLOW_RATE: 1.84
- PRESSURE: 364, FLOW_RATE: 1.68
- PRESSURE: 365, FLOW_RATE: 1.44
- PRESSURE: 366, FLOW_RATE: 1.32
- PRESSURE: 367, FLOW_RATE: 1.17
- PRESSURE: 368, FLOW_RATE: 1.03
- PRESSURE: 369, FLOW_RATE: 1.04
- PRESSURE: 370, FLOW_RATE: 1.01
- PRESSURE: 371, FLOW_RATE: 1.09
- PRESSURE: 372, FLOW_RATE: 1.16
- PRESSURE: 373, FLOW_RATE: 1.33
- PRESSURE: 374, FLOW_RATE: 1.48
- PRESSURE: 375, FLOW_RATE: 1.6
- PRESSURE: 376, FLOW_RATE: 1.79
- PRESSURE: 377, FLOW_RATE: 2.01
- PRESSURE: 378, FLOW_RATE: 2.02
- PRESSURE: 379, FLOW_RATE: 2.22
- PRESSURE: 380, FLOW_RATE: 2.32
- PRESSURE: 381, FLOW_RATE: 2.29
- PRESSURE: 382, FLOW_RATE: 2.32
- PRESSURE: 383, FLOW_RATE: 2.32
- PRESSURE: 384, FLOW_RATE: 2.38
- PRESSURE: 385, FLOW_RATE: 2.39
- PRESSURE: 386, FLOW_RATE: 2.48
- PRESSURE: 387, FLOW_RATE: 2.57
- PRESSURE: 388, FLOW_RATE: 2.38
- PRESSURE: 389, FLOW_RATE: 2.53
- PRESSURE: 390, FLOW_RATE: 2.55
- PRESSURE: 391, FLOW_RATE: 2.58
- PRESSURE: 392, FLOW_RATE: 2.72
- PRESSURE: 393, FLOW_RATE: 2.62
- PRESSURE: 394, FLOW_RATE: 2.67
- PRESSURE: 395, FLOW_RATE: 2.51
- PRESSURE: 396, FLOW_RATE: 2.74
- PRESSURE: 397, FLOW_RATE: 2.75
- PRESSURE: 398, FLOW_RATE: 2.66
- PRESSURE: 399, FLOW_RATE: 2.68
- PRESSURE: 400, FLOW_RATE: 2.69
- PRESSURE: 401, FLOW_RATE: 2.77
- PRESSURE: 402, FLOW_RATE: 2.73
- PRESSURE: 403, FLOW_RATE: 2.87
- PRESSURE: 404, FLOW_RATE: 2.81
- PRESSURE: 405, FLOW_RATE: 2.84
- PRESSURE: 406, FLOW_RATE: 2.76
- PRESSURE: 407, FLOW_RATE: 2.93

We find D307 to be 1.95 kPa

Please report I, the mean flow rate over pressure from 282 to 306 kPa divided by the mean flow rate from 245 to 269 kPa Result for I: 0.9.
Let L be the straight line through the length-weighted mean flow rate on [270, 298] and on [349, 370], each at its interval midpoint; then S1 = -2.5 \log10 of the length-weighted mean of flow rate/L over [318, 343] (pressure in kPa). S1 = 0.09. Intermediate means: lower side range 2.37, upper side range 1.94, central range 1.93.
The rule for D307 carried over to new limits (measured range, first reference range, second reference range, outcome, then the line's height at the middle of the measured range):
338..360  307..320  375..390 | 0.5 kPa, 2.26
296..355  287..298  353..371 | -3.0 kPa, 2.02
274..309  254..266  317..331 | 1.9 kPa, 2.41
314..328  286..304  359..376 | -2.4 kPa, 1.95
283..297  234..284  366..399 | 1.0 kPa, 2.42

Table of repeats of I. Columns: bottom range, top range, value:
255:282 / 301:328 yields 0.88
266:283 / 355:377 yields 0.65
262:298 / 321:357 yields 0.85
